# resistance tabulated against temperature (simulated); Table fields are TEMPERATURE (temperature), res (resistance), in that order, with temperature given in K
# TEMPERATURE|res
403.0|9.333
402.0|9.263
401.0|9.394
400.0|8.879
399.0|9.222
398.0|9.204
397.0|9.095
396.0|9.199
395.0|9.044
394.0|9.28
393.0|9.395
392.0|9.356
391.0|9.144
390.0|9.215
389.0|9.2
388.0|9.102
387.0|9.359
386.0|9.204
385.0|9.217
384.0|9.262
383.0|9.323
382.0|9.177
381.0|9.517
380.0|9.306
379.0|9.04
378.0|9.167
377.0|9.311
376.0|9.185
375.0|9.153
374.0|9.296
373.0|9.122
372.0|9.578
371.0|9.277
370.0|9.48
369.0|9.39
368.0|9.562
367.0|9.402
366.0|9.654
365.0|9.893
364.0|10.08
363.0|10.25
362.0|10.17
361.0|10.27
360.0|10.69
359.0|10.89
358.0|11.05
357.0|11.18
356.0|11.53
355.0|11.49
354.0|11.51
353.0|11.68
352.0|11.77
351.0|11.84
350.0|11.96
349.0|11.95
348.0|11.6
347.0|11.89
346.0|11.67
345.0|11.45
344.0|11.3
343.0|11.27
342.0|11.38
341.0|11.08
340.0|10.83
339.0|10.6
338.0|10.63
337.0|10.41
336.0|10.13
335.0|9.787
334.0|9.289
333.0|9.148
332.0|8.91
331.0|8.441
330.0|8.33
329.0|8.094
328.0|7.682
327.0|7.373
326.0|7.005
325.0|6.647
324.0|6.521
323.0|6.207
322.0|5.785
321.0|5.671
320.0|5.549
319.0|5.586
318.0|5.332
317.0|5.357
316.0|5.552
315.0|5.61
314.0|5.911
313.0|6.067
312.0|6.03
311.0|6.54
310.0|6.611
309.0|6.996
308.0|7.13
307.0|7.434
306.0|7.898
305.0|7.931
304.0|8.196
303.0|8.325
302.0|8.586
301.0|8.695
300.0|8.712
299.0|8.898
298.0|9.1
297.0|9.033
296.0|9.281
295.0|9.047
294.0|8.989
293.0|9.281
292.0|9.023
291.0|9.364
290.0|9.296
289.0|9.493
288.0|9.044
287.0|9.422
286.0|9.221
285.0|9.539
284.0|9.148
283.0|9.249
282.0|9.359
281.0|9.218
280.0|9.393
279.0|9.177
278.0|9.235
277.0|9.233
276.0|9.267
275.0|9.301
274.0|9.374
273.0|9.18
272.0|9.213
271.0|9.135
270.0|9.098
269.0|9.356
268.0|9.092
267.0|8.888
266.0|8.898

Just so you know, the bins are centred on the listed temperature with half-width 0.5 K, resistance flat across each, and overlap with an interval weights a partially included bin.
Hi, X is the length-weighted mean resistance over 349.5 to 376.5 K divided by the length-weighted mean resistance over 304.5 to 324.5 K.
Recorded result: 1.65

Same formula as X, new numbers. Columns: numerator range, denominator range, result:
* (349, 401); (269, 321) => 1.19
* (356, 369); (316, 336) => 1.42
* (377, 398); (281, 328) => 1.19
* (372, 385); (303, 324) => 1.44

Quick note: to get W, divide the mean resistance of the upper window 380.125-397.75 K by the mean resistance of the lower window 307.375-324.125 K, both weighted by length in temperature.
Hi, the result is 1.5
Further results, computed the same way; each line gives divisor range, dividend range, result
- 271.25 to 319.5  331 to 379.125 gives 1.26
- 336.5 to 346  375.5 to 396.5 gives 0.84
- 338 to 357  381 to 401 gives 0.80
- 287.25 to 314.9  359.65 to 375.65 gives 1.19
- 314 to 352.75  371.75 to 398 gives 1.04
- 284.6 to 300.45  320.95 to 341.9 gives 0.94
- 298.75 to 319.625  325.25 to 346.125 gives 1.39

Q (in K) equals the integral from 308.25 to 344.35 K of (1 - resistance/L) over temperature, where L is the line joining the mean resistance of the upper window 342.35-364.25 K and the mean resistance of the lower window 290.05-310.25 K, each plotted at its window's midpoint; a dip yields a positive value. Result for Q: 7.6 K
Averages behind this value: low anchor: 8.47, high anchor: 11.3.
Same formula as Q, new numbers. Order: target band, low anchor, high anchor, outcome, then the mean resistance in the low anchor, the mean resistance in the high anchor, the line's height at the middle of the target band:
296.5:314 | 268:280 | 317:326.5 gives -1.4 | 9.23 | 6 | 7.12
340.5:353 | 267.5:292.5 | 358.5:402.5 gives -3.0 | 9.26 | 9.44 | 9.38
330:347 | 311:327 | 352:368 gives -4.5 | 5.99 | 10.7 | 8.2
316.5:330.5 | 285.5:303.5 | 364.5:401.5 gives 4.0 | 9.04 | 9.29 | 9.12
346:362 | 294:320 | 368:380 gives -4.9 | 7.35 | 9.29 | 8.71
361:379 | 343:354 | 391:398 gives 1.7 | 11.7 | 9.22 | 10.5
